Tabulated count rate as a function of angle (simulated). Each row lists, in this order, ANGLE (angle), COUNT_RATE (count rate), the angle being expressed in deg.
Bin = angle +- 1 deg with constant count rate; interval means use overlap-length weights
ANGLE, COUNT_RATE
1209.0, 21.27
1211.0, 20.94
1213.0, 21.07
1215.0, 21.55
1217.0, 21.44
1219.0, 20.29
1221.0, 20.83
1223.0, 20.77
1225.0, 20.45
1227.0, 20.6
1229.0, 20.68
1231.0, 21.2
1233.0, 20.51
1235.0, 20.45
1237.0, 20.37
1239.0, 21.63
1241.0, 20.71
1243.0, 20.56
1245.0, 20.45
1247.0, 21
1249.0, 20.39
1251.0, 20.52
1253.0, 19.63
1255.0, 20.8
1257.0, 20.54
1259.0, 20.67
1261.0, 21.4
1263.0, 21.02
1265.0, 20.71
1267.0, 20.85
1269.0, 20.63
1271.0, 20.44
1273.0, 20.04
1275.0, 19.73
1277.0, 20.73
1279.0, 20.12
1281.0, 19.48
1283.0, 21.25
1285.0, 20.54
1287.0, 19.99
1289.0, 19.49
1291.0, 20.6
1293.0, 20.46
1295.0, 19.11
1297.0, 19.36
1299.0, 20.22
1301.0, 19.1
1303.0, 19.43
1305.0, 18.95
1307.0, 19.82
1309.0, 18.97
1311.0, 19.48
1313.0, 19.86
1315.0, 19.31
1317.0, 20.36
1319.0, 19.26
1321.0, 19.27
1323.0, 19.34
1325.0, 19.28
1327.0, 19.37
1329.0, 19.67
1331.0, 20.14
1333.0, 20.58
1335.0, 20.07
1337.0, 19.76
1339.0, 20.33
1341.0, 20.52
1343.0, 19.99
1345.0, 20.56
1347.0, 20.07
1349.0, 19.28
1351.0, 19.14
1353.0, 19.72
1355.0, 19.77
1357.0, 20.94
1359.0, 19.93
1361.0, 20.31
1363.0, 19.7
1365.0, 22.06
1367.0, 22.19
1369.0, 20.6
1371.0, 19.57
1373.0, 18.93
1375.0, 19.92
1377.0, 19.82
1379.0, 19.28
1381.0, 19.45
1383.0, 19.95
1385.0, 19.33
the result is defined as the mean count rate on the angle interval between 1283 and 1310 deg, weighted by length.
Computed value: 19.8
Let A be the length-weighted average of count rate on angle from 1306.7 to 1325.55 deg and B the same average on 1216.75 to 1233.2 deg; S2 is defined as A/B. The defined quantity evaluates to 0.94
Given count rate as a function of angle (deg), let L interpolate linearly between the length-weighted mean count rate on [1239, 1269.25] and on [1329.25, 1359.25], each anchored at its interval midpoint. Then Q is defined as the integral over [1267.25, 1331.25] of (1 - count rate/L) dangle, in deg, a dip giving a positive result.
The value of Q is 1.7 deg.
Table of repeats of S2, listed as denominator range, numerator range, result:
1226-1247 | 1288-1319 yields 0.95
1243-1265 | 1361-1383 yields 0.98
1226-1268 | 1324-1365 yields 0.97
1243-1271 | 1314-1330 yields 0.94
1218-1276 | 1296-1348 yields 0.96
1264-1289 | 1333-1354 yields 0.98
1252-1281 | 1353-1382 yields 0.98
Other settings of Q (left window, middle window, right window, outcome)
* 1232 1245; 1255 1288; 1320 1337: -0.30 deg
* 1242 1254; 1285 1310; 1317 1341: 0.47 deg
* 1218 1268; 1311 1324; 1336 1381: 0.48 deg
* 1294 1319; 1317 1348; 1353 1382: -0.19 deg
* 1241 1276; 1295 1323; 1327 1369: 1.23 deg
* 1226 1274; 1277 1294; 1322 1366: 0.12 deg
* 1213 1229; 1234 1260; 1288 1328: -0.17 deg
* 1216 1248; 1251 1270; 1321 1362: -0.14 deg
